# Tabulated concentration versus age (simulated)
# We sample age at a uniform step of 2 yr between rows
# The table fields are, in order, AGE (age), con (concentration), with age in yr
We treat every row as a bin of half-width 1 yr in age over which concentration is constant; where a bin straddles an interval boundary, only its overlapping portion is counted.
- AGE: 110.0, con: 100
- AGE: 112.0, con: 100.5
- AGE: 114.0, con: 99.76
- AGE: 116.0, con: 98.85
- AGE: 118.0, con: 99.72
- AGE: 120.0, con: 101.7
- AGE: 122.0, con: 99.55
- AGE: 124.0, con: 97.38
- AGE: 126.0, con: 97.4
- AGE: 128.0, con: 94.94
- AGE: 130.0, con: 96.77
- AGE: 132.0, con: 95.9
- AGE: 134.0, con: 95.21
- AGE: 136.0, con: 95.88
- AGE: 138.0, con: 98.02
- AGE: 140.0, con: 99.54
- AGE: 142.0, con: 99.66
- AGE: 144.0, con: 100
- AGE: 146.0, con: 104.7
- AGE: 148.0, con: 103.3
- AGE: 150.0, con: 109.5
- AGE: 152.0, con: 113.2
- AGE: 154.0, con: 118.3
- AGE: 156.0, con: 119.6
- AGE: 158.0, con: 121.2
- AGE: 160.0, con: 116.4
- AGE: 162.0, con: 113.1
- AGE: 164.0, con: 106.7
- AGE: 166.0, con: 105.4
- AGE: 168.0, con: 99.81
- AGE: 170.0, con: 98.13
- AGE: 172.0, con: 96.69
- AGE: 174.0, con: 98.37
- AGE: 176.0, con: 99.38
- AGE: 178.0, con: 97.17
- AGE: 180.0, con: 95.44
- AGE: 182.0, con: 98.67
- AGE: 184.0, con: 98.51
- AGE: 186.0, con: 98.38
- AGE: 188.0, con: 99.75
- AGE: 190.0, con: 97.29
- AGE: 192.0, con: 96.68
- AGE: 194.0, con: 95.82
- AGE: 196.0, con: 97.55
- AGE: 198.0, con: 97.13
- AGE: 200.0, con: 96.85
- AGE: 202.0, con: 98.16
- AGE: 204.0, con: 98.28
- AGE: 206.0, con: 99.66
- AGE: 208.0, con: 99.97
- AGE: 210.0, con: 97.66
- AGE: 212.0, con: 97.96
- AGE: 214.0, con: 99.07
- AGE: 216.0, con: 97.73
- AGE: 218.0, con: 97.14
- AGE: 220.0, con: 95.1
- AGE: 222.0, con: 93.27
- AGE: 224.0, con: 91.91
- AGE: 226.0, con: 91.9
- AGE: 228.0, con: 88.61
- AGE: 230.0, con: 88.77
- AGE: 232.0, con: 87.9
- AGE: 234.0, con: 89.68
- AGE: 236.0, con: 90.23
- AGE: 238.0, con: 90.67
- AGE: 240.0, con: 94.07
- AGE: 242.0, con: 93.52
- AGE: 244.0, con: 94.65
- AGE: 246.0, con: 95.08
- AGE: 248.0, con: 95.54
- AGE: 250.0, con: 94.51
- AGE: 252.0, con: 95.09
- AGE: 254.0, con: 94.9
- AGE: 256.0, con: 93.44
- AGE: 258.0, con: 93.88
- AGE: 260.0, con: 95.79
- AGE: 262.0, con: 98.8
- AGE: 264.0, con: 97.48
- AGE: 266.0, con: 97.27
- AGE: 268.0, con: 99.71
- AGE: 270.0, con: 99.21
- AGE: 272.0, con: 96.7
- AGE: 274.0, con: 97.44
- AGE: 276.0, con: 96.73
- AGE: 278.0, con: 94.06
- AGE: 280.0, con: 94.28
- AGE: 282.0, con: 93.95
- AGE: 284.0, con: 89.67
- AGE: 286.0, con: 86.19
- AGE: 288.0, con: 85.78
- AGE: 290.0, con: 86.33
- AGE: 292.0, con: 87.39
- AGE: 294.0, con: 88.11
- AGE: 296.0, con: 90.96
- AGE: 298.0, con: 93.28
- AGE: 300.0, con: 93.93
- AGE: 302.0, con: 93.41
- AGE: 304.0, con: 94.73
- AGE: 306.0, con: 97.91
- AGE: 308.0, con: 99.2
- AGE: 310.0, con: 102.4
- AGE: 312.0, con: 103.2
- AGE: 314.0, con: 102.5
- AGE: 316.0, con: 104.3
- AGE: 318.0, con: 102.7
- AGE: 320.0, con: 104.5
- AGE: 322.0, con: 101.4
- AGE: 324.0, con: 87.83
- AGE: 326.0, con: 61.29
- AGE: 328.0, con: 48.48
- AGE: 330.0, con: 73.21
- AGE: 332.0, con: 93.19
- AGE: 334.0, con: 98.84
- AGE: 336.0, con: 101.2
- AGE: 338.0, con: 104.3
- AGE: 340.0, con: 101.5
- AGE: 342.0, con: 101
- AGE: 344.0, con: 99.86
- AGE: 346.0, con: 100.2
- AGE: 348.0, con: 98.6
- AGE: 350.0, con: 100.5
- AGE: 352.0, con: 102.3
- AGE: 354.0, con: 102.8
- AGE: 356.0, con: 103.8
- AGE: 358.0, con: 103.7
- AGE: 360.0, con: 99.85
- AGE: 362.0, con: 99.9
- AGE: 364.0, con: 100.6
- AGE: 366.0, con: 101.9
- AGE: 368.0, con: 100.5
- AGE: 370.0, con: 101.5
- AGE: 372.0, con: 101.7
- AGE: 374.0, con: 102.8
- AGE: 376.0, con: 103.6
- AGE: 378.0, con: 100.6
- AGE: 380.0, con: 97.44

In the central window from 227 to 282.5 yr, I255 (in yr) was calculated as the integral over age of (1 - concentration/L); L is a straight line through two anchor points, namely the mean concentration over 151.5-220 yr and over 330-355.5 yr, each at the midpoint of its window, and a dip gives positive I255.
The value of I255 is 3.5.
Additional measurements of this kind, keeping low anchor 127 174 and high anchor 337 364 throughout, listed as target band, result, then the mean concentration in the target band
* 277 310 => 3.2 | 92.1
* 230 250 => 2.1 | 92.3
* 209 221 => 0.7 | 97.4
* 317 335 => 2.8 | 85.7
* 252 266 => 0.9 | 95.8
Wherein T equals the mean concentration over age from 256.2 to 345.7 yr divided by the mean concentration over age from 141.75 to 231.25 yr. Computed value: 0.93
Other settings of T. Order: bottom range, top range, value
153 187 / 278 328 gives 0.88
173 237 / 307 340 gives 0.97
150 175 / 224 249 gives 0.84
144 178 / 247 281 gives 0.90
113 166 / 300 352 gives 0.92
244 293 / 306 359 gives 1.02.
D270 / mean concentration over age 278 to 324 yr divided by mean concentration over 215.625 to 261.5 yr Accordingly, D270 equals 1.0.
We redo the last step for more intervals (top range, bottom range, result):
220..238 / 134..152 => 0.89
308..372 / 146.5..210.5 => 0.95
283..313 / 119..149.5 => 0.94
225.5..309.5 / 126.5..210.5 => 0.92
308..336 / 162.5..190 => 0.92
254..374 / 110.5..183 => 0.94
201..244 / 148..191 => 0.90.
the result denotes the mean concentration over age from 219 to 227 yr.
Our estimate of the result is 93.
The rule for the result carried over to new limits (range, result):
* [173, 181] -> 97.6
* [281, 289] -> 88.9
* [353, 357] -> 103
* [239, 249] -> 94.6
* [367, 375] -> 102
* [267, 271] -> 99.5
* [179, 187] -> 97.8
